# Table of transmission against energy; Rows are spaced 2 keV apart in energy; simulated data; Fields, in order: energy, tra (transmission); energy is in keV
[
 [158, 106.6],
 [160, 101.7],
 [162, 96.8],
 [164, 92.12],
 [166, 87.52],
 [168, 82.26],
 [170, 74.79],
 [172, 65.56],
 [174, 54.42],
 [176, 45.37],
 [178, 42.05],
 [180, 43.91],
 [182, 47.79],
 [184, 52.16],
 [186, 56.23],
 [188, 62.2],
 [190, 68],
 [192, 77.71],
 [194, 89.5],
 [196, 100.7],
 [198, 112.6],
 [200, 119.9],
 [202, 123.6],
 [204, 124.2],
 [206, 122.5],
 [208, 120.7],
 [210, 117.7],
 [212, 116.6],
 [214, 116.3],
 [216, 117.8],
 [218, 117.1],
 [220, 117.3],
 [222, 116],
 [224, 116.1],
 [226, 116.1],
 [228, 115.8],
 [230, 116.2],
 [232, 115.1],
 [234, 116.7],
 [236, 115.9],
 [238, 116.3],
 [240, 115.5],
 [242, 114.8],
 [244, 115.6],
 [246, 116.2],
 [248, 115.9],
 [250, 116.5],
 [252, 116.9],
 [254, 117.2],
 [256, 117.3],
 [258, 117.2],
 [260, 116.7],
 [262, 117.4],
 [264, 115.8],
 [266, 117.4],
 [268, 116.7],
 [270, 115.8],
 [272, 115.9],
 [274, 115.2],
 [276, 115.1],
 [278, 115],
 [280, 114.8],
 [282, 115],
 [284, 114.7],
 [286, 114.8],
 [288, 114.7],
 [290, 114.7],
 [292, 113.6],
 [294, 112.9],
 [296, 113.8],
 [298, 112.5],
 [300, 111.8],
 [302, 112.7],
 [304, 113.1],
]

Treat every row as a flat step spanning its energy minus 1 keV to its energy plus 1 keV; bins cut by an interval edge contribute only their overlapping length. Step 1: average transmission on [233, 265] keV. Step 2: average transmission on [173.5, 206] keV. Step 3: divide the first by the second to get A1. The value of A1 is 1.49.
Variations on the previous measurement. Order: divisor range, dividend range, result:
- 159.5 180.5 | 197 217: 1.67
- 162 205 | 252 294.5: 1.49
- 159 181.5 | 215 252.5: 1.64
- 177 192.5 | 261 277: 2.09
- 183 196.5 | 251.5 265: 1.64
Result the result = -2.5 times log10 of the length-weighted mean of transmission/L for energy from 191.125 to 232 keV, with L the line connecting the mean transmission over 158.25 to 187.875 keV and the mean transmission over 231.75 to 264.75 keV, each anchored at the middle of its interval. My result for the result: -0.22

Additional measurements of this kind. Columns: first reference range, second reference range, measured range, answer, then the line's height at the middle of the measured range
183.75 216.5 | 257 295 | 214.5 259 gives -0.08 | 108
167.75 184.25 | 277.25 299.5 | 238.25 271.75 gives -0.20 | 96.7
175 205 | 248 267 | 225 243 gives -0.13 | 103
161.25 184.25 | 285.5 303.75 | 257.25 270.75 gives -0.15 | 101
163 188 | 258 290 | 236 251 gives -0.17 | 99.1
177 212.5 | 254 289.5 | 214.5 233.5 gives -0.18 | 98.8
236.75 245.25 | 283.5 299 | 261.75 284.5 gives -0.01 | 115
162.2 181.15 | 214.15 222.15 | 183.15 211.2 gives -0.01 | 94.3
